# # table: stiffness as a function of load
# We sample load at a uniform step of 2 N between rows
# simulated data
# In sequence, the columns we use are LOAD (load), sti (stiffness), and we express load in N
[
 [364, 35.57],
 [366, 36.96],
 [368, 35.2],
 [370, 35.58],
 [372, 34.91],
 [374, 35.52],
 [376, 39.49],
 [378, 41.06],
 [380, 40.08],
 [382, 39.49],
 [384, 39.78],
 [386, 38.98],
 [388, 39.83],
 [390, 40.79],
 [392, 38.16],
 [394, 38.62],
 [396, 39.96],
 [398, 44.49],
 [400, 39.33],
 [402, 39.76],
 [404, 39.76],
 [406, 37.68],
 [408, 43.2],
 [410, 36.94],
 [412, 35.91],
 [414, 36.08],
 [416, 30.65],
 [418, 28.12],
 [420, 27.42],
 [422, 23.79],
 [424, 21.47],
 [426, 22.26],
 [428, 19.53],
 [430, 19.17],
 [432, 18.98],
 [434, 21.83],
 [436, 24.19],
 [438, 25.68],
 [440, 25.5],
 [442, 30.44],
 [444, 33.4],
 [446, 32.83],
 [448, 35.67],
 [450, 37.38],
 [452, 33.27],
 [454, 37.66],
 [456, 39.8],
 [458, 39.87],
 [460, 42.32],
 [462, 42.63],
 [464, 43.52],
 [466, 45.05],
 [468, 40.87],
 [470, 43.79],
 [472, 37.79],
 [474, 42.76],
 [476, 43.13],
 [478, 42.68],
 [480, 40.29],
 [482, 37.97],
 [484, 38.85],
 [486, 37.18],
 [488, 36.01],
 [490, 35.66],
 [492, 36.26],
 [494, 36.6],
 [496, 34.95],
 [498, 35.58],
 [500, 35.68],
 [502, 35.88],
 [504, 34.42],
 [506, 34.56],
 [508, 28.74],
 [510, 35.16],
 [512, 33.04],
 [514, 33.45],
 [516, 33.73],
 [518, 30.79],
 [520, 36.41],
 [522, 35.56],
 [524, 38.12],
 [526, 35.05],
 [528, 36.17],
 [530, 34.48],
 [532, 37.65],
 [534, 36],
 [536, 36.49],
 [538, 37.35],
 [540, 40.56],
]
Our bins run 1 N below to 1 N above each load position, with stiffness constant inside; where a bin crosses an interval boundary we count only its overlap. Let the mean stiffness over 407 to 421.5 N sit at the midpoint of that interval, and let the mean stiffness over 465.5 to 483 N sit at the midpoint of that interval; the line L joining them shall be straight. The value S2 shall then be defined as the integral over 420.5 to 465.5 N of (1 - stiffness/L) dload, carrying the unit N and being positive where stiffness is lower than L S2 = 8.5 N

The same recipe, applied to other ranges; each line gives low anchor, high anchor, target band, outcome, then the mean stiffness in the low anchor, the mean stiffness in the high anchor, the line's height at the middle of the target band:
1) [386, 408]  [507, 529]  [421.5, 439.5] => 7.7 N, 40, 34.2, 38.4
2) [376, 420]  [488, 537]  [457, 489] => -4.2 N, 38.3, 35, 36.2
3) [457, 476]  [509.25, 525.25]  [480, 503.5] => 1.1 N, 42.1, 34.5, 38.3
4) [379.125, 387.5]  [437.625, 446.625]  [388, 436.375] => 4.0 N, 39.6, 29.7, 34.7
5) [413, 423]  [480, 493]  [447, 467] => -3.5 N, 29.2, 37.2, 33.8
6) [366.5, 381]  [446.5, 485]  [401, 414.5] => -0.1 N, 37.4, 40.2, 38.4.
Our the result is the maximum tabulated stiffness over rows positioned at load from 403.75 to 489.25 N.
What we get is 45.05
